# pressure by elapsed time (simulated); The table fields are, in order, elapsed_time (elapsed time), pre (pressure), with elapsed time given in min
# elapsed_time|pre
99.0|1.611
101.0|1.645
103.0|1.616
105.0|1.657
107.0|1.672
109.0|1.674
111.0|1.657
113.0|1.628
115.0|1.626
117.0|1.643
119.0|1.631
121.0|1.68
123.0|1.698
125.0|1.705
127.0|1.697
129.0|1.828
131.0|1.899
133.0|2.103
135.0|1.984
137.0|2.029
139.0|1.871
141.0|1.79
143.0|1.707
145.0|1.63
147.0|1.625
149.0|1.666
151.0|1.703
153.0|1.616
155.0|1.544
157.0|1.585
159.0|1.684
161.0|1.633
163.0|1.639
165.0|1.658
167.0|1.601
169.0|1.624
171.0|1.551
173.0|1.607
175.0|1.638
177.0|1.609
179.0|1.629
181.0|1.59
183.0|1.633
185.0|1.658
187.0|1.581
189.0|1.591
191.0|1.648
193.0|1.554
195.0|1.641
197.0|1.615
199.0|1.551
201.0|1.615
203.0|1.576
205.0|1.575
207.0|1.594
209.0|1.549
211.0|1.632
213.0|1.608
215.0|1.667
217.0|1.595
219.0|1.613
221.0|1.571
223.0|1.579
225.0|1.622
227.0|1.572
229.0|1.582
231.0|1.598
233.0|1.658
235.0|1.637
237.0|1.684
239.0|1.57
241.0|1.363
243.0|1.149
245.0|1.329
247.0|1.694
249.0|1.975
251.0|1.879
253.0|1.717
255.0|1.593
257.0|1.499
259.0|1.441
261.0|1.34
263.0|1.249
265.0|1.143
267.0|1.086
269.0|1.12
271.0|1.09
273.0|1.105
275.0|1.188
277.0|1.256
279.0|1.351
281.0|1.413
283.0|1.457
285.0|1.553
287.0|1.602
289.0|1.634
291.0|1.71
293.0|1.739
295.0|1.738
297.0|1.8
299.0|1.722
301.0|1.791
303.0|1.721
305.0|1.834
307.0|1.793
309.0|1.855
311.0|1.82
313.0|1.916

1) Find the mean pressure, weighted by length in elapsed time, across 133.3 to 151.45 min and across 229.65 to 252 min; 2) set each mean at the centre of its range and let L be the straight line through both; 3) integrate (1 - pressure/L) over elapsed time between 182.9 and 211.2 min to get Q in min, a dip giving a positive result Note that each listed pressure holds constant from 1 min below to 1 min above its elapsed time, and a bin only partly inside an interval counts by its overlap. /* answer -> 1.41 min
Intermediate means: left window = 1.79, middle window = 1.6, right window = 1.59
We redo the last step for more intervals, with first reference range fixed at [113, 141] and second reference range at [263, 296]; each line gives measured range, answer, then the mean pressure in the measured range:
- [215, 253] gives -2.4 min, 1.6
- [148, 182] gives 1.4 min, 1.62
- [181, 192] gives 0.1 min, 1.62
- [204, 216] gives -0.3 min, 1.6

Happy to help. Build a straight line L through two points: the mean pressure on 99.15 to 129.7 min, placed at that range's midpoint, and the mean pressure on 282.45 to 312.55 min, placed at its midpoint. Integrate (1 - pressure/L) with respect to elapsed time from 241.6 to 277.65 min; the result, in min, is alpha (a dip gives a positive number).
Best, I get 7.0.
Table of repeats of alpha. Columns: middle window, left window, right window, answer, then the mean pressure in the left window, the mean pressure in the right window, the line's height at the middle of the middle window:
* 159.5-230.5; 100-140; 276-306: 3.60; 1.75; 1.62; 1.69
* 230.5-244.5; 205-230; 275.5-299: 0.67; 1.6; 1.57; 1.59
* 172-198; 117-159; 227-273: 0.21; 1.75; 1.47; 1.63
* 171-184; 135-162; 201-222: 0.36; 1.71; 1.6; 1.66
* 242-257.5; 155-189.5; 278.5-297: -0.05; 1.62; 1.6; 1.6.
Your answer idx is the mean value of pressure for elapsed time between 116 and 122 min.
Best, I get 1.65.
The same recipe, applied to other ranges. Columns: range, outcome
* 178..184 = 1.62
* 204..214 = 1.59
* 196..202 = 1.59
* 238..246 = 1.35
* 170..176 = 1.6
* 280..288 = 1.51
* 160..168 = 1.63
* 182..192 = 1.62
